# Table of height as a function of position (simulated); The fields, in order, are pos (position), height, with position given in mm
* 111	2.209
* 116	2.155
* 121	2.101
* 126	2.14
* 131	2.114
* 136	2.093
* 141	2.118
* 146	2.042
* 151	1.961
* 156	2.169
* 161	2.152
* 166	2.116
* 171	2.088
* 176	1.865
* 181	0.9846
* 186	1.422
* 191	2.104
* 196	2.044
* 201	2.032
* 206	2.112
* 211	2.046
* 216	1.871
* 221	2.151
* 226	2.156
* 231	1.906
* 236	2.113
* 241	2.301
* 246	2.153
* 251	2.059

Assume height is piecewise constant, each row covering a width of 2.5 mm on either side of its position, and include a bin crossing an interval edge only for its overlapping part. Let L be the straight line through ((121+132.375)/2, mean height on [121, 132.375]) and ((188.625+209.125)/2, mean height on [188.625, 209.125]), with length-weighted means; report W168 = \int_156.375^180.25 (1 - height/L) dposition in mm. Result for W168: 1.22 mm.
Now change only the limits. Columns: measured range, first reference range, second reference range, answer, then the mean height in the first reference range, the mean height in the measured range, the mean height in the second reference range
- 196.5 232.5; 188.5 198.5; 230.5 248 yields 1.05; 2.07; 2.04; 2.14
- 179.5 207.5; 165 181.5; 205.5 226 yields 2.04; 1.83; 1.8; 2.05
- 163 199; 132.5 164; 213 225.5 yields 4.43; 2.09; 1.81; 2.04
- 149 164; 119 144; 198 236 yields -0.05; 2.11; 2.1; 2.04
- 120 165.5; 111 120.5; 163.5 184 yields -3.09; 2.16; 2.1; 1.76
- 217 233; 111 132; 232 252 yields 0.65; 2.14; 2.06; 2.15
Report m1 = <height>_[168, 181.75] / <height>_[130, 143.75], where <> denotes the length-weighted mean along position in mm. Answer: 0.83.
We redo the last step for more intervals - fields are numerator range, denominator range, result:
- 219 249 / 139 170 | 1.02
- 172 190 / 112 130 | 0.72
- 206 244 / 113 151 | 0.99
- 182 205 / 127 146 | 0.88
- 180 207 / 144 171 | 0.87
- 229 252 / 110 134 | 0.99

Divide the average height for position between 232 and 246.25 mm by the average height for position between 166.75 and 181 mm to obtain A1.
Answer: 1.19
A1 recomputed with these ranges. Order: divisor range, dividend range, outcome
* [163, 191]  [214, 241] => 1.19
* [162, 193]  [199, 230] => 1.16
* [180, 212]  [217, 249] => 1.14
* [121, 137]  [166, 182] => 0.84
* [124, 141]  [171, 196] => 0.80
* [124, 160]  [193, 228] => 0.98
